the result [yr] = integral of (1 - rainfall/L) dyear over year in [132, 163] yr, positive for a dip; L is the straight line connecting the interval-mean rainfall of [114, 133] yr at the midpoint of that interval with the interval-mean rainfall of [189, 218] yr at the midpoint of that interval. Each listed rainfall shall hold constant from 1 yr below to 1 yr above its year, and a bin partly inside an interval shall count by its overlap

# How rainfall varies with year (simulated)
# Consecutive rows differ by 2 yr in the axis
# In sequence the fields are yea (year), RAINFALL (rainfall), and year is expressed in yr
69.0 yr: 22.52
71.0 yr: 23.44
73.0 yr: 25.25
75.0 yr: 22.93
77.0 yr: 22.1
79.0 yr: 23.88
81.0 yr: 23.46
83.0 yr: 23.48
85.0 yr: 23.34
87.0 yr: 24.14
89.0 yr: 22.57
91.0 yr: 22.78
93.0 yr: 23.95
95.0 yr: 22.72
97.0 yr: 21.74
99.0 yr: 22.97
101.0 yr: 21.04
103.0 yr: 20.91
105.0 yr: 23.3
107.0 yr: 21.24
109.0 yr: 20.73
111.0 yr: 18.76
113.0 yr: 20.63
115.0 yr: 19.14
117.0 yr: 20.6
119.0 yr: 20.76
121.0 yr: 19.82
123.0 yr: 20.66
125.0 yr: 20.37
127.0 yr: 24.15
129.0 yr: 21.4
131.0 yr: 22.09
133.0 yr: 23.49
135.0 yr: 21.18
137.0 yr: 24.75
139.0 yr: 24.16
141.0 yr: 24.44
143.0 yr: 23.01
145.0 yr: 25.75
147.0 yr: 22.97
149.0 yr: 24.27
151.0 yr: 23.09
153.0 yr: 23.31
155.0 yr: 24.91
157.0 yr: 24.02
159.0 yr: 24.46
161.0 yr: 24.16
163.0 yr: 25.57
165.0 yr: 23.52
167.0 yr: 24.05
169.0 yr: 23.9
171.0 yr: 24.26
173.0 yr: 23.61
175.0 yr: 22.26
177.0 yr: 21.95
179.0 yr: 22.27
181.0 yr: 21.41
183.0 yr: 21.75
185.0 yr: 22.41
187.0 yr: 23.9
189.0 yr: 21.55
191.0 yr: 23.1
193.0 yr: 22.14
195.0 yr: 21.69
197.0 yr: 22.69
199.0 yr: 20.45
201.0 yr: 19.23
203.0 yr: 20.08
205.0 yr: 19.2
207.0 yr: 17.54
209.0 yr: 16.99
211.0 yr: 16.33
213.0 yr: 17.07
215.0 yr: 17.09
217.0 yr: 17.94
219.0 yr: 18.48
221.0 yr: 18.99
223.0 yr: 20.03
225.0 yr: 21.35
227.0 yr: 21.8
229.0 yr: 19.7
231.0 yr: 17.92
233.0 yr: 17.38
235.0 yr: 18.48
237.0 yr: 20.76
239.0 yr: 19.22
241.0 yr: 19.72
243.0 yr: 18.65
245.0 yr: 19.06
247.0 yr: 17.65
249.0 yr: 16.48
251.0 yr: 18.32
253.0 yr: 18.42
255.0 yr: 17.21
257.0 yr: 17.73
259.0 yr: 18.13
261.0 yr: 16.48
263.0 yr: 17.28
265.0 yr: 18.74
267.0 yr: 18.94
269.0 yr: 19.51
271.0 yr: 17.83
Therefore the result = -4.95 yr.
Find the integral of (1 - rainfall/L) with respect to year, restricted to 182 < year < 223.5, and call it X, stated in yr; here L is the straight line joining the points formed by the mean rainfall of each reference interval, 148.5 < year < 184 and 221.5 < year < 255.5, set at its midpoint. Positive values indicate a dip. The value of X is 2.6 yr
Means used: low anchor 23.5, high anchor 19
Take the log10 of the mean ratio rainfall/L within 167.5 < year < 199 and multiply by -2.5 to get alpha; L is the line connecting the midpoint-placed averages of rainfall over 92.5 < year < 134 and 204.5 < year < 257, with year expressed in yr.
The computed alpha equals -0.15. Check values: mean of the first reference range 21.4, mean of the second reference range 18.5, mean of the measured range 22.5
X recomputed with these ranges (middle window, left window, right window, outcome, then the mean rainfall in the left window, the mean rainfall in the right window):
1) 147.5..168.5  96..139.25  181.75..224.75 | -3.4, 21.5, 20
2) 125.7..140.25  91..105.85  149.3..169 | 0.2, 22.4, 24.1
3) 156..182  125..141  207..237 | -2.8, 23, 18.6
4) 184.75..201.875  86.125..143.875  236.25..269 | -1.7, 22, 18.3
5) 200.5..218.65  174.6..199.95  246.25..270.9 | 2.5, 22.1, 17.9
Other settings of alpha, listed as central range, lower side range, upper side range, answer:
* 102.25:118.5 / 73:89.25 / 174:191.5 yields 0.12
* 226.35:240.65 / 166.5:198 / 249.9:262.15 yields 0.00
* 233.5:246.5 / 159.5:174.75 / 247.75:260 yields -0.03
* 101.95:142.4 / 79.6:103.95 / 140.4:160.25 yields 0.09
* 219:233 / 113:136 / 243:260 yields -0.06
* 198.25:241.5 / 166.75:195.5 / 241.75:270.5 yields 0.08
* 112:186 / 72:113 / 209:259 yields -0.10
